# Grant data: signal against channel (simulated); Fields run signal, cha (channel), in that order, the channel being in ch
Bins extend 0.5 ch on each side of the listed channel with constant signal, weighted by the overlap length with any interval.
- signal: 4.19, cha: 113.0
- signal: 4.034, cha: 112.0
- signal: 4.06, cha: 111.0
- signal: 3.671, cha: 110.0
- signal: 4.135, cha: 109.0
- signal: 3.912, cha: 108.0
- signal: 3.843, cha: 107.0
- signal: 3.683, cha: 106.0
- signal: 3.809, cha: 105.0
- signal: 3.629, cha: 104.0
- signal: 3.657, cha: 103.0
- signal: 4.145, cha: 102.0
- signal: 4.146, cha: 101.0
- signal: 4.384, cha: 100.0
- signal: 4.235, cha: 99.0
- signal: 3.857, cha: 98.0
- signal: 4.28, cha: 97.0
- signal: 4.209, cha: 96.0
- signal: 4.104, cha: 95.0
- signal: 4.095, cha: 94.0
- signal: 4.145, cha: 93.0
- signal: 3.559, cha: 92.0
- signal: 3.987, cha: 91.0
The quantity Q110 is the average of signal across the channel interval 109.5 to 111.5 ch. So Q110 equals 3.87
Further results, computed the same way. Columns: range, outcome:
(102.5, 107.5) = 3.72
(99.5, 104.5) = 3.99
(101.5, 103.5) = 3.9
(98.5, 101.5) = 4.25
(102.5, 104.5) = 3.64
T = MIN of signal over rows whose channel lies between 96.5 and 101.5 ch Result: 3.857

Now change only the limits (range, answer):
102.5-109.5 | 3.629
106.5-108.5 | 3.843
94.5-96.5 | 4.104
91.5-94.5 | 3.559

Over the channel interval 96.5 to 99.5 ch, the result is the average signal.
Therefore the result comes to 4.12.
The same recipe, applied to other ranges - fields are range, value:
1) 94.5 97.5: 4.2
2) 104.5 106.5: 3.75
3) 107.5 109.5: 4.02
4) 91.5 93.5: 3.85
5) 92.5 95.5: 4.11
